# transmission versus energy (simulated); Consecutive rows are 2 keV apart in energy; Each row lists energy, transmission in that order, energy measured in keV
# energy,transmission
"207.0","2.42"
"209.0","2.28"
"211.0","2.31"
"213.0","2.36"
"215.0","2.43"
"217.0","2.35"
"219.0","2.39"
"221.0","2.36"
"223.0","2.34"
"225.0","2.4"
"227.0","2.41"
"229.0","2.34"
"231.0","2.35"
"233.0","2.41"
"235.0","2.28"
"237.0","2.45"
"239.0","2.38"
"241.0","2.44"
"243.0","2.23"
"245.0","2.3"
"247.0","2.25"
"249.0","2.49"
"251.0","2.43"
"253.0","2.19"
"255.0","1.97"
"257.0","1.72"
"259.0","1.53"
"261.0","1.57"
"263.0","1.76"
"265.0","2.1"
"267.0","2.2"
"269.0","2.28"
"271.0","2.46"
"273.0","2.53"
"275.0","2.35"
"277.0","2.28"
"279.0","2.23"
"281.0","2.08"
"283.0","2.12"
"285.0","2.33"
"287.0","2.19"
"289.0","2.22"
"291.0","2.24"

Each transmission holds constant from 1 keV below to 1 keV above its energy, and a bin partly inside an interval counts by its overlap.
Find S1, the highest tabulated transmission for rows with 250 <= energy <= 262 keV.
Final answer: 2.43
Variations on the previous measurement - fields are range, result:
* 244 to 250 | 2.49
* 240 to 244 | 2.44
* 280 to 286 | 2.33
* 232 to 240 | 2.45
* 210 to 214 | 2.36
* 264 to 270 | 2.28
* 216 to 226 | 2.4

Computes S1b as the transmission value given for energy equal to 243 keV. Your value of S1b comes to 2.23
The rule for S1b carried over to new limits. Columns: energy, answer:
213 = 2.36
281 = 2.08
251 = 2.43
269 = 2.28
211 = 2.31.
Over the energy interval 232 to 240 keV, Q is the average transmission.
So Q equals 2.38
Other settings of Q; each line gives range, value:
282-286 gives 2.23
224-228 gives 2.41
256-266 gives 1.74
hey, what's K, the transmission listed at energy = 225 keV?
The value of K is 2.4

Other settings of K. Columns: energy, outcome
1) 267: 2.2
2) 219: 2.39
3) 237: 2.45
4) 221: 2.36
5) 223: 2.34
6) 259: 1.53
